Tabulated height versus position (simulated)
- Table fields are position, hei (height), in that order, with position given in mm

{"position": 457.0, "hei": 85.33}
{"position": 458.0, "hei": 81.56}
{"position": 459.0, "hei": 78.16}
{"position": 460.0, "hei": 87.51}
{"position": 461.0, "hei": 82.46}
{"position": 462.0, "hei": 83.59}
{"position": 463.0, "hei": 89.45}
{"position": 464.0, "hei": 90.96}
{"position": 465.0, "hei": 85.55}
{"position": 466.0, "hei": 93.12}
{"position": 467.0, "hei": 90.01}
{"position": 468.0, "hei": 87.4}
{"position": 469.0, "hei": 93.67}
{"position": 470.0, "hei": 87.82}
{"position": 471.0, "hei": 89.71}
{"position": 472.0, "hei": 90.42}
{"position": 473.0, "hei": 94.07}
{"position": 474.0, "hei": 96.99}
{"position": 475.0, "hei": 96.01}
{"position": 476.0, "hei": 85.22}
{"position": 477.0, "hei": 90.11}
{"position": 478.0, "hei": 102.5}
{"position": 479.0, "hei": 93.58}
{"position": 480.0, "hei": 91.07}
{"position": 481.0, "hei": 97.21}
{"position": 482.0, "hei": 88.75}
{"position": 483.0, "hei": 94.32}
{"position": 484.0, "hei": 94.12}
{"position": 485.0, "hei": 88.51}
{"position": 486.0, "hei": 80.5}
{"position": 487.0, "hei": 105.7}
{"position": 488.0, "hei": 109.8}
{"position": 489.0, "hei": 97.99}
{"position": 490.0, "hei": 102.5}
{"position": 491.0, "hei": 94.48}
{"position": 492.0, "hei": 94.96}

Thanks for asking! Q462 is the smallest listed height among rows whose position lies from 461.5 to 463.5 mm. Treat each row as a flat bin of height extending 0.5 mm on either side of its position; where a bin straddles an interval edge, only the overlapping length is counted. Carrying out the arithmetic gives 83.59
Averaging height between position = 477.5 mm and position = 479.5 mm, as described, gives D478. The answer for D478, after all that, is 98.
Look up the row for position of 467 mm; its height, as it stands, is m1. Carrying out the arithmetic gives 90.01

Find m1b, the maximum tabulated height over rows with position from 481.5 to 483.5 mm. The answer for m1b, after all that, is 94.32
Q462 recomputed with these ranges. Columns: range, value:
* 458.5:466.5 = 78.16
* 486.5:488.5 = 105.7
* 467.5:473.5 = 87.4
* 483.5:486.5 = 80.5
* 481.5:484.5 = 88.75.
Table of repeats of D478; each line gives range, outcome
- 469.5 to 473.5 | 90.5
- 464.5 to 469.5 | 90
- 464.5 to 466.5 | 89.3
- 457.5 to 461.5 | 82.4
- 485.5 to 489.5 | 98.5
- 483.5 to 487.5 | 92.2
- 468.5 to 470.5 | 90.7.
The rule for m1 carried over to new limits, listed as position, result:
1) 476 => 85.22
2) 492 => 94.96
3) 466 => 93.12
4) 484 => 94.12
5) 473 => 94.07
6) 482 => 88.75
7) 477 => 90.11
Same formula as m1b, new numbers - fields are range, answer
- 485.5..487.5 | 105.7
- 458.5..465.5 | 90.96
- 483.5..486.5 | 94.12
